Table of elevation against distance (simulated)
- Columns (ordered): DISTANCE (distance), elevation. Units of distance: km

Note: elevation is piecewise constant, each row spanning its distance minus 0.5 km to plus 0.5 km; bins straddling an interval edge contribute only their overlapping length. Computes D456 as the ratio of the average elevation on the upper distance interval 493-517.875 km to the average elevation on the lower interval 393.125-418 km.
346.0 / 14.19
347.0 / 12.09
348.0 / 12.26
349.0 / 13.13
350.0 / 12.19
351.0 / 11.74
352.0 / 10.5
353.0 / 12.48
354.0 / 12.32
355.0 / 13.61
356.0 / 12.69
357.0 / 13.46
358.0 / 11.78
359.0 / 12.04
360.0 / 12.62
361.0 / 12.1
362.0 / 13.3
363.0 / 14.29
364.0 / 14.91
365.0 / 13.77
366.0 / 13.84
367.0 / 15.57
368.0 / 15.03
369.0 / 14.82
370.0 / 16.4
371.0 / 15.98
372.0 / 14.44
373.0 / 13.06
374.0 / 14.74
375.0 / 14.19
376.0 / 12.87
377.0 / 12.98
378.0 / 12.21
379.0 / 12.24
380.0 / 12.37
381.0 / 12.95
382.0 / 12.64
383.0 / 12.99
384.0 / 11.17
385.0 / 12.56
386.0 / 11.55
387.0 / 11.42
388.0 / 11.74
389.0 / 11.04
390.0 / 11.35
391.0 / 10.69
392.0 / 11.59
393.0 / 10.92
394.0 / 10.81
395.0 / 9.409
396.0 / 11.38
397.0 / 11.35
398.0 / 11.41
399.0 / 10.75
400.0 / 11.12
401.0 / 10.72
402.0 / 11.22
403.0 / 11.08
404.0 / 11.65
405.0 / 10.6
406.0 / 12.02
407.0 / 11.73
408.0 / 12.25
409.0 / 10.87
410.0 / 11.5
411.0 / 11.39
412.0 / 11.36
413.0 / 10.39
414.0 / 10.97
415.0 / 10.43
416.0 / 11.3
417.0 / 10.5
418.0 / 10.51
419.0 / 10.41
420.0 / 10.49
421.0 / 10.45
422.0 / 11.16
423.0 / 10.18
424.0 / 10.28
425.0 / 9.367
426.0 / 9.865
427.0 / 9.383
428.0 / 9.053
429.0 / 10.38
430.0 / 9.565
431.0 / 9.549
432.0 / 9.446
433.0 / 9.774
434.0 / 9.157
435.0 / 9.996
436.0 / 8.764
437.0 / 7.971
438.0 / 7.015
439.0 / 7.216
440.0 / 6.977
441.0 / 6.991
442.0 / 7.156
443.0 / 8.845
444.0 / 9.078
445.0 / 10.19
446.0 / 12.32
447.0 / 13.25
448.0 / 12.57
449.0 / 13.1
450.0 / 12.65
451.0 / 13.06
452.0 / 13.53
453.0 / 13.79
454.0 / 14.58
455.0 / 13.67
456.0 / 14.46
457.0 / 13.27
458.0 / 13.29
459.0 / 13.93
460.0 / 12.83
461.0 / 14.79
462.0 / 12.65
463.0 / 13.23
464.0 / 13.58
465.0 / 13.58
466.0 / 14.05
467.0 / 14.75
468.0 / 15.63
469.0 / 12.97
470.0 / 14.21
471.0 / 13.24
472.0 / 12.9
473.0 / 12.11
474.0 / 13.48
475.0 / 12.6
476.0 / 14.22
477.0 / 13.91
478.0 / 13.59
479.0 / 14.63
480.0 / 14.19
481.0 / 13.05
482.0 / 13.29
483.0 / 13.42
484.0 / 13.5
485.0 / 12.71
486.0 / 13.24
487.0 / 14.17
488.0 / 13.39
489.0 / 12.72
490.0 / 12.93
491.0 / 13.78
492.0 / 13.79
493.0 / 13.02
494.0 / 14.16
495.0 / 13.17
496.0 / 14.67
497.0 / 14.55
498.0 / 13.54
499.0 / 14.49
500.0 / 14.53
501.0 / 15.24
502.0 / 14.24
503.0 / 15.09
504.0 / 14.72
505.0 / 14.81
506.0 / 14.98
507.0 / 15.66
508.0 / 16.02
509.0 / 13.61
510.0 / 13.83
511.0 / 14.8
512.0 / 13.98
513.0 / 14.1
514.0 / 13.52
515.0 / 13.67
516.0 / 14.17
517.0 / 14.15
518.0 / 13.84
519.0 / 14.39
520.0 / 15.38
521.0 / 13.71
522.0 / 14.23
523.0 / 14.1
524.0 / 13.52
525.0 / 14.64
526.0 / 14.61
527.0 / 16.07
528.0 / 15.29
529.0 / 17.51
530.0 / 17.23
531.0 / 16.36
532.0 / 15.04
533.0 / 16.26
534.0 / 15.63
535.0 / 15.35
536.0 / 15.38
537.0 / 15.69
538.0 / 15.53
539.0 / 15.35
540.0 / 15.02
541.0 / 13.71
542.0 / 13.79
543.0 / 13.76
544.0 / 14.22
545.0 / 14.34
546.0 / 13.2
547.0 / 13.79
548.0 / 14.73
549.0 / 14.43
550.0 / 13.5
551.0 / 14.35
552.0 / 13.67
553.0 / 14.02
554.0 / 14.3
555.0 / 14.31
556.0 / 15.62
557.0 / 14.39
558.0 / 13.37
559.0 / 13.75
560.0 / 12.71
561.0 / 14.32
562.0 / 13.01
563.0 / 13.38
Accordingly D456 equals 1.3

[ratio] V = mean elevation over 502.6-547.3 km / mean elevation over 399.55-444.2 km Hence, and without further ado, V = 1.5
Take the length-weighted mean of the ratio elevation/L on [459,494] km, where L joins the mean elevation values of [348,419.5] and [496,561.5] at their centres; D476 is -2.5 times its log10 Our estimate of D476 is 0.014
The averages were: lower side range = 12.2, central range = 13.5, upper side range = 14.6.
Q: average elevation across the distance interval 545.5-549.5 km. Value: 14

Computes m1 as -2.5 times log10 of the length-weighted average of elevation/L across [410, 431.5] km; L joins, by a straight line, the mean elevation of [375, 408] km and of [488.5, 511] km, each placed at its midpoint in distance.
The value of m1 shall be 0.19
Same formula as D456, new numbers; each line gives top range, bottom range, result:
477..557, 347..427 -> 1.20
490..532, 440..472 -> 1.15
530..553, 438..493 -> 1.16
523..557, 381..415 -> 1.31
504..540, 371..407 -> 1.25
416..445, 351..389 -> 0.71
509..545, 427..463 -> 1.34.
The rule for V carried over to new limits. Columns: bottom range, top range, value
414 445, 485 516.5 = 1.50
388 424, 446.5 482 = 1.23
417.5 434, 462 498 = 1.36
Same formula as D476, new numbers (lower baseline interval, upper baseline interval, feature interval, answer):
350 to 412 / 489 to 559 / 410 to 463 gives 0.214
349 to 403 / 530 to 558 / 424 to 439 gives 0.396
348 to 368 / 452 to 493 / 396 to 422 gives 0.197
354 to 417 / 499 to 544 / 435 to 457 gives 0.233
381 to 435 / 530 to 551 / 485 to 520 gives -0.037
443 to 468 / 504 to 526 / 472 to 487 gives 0.016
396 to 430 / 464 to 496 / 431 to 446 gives 0.343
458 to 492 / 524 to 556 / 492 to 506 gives -0.022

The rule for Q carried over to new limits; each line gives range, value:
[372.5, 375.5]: 14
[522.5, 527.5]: 14.6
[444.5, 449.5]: 12.3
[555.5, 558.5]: 14.5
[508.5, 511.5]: 14.1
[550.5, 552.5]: 14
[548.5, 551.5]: 14.1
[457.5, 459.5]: 13.6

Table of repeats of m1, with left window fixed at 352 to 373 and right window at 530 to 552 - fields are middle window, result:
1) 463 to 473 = 0.044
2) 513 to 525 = 0.041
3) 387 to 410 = 0.236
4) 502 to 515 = 0.002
